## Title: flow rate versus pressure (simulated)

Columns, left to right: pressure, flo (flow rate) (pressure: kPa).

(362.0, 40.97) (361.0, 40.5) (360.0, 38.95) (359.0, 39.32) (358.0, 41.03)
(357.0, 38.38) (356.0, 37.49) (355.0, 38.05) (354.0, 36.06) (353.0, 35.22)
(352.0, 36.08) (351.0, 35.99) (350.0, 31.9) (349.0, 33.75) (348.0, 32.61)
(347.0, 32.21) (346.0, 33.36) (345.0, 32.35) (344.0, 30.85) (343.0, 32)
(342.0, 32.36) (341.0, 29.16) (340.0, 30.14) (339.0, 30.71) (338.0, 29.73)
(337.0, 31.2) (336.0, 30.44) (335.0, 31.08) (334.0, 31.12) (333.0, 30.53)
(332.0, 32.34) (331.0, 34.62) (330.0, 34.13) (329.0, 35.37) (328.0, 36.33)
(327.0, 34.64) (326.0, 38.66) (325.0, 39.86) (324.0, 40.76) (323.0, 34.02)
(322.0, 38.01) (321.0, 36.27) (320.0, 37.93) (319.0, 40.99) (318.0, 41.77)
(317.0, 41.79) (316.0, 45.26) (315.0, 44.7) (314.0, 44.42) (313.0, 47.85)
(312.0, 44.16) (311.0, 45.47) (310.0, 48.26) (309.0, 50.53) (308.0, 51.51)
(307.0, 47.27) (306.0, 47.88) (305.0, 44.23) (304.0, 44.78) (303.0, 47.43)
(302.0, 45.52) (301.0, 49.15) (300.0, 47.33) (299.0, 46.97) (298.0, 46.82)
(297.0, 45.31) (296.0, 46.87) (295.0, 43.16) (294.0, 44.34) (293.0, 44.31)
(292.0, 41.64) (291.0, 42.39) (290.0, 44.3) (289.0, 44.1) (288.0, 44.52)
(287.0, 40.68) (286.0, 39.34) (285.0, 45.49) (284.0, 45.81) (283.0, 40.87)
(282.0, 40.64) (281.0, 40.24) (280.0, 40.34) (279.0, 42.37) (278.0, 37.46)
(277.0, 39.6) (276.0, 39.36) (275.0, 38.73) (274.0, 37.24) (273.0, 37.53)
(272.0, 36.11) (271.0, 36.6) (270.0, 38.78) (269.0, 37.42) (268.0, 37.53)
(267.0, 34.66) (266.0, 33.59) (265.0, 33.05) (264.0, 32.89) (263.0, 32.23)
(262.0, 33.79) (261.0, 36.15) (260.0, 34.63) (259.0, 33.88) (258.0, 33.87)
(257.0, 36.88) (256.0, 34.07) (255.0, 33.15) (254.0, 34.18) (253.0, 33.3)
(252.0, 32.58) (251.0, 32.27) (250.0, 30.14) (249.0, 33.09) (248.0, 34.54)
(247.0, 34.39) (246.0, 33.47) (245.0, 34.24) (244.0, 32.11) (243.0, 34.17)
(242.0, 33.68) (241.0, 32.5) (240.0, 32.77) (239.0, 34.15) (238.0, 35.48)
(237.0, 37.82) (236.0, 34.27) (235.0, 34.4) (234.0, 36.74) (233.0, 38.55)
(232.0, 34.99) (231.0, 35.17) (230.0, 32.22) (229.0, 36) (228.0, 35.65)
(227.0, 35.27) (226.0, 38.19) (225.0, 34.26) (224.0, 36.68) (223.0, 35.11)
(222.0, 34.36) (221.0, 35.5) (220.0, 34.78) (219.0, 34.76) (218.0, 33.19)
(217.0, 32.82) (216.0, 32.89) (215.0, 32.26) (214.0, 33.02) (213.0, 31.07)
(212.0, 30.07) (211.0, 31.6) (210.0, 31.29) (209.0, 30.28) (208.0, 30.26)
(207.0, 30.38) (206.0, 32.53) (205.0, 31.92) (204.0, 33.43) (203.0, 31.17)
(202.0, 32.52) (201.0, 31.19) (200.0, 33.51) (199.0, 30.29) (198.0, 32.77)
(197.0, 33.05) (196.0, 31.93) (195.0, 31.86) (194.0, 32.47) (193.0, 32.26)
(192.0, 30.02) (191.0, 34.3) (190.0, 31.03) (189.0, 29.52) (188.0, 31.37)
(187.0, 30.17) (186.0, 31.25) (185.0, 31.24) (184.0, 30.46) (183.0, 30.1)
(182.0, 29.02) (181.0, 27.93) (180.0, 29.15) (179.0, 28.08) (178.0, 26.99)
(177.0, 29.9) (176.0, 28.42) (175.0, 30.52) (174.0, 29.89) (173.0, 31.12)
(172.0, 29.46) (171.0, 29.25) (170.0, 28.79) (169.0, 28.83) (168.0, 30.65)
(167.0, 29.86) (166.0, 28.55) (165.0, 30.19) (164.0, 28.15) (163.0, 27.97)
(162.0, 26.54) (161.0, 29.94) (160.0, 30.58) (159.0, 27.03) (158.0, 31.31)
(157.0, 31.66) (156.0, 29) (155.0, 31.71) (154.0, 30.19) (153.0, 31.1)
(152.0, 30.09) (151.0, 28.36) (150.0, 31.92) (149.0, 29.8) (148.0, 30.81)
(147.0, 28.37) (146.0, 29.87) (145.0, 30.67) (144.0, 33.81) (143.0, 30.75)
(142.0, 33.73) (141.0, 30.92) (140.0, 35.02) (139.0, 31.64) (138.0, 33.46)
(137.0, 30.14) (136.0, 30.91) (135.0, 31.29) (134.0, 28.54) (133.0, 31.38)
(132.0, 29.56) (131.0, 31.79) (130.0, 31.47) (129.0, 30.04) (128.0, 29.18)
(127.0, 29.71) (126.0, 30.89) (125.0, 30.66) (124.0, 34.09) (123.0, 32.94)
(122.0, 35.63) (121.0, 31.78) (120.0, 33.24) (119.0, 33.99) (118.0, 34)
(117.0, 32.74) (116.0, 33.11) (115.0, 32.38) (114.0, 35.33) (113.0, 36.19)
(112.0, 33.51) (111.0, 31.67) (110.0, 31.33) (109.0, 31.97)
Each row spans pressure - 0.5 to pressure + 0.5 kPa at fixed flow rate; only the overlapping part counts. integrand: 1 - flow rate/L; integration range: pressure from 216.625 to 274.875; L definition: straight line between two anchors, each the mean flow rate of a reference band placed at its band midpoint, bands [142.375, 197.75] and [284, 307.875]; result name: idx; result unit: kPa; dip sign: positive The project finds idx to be 6.4 kPa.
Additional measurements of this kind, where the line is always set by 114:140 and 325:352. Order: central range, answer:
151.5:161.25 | 0.5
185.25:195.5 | 0.2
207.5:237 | -1.6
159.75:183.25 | 2.2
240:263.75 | -0.8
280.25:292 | -3.6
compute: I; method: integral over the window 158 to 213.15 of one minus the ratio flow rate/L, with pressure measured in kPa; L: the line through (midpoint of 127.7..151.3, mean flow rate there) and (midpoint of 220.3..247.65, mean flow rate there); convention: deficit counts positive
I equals 4.2 kPa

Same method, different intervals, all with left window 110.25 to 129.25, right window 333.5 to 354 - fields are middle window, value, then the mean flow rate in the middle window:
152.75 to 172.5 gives 1.87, 29.5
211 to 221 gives -0.11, 32.8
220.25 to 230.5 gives -0.90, 35.3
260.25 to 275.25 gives -1.53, 35.7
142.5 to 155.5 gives 0.82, 30.6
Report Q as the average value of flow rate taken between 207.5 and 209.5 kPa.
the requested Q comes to 30.3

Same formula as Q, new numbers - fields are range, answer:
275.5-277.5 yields 39.5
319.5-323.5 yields 36.6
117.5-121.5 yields 33.3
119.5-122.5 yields 33.6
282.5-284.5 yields 43.3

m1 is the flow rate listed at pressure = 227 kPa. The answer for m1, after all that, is 35.27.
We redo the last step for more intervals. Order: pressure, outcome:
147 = 28.37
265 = 33.05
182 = 29.02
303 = 47.43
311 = 45.47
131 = 31.79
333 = 30.53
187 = 30.17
